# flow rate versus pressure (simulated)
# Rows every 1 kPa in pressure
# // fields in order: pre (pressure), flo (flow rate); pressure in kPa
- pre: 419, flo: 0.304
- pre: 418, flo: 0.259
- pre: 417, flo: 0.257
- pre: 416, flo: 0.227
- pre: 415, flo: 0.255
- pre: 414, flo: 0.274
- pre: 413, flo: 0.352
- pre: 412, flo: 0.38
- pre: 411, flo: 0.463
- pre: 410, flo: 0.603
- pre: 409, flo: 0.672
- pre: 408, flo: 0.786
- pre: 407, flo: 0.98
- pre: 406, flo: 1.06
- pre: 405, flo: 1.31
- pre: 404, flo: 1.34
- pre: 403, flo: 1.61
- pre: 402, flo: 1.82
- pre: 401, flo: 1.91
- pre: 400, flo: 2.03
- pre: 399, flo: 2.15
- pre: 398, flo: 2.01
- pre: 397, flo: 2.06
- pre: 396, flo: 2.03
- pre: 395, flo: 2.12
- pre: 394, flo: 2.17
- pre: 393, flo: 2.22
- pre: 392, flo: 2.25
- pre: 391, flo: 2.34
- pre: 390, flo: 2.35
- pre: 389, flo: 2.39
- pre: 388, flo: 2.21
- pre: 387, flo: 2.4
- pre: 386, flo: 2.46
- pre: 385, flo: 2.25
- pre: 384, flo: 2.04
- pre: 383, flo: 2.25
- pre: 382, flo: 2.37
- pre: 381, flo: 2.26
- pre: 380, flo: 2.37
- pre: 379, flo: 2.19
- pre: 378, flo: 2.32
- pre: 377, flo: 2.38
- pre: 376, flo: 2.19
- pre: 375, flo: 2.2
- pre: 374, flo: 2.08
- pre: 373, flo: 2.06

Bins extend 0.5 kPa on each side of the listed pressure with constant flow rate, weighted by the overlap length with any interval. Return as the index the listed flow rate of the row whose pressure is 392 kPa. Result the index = 2.25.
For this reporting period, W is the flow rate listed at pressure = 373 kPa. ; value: 2.06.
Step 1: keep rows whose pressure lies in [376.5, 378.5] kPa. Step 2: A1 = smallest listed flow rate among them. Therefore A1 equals 2.32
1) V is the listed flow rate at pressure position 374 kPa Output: 2.08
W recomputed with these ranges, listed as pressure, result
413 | 0.352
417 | 0.257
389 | 2.39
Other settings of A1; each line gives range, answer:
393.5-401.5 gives 1.91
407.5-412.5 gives 0.38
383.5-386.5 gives 2.04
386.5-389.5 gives 2.21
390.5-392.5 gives 2.25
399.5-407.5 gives 0.98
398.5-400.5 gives 2.03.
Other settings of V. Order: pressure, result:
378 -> 2.32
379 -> 2.19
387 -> 2.4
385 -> 2.25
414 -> 0.274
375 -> 2.2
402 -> 1.82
